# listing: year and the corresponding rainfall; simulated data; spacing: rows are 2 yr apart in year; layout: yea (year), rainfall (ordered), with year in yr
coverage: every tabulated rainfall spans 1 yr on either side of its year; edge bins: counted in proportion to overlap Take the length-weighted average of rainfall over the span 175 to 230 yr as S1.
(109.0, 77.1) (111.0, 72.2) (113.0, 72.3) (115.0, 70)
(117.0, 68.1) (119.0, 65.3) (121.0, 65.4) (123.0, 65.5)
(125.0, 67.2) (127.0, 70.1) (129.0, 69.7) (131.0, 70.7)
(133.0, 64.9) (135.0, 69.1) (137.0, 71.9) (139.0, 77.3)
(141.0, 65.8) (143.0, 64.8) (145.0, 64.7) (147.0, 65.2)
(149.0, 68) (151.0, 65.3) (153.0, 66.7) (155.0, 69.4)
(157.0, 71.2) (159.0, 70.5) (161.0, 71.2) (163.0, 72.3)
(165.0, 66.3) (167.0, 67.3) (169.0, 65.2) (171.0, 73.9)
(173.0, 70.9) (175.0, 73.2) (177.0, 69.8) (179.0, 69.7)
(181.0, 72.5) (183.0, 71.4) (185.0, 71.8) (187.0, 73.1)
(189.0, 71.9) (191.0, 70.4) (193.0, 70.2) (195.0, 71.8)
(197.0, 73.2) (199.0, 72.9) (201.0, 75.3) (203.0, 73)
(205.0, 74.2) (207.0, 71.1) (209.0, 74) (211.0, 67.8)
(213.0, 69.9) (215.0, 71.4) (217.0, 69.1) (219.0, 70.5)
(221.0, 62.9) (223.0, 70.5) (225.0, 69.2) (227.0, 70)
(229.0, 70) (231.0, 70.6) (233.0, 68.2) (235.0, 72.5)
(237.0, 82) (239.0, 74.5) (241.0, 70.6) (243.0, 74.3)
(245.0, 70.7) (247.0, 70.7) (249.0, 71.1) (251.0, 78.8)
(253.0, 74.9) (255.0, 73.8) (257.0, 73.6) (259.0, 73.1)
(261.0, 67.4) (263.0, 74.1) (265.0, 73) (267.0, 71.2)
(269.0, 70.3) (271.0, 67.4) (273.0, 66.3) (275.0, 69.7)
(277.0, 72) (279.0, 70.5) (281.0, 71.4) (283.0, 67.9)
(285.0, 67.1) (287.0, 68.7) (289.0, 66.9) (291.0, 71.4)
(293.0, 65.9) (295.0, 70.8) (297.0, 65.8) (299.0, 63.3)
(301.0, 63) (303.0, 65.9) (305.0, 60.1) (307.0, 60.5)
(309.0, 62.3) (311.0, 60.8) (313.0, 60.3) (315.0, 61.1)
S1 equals 71.1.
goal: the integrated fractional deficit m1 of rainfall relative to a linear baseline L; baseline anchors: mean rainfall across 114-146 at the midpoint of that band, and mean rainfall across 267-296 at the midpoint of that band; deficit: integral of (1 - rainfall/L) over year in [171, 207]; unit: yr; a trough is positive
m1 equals -1.88 yr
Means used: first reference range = 68.2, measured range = 72.1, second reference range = 69.1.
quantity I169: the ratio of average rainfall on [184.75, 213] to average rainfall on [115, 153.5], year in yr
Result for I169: 1.1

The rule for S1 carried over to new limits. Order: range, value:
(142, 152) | 65.6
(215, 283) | 71.3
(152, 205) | 71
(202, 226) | 70.3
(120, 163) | 68.4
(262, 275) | 70.3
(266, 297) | 69.1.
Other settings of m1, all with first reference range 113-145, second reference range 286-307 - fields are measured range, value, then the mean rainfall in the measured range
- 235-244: -1.12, 75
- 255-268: -1.13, 72.2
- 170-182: -0.70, 71.7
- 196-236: -2.21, 70.8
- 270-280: -0.45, 69.2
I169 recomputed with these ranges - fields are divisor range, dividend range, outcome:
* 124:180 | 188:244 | 1.04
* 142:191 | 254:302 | 1.00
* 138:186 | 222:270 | 1.04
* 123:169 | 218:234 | 1.01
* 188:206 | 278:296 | 0.95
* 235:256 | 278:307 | 0.90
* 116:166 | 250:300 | 1.03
